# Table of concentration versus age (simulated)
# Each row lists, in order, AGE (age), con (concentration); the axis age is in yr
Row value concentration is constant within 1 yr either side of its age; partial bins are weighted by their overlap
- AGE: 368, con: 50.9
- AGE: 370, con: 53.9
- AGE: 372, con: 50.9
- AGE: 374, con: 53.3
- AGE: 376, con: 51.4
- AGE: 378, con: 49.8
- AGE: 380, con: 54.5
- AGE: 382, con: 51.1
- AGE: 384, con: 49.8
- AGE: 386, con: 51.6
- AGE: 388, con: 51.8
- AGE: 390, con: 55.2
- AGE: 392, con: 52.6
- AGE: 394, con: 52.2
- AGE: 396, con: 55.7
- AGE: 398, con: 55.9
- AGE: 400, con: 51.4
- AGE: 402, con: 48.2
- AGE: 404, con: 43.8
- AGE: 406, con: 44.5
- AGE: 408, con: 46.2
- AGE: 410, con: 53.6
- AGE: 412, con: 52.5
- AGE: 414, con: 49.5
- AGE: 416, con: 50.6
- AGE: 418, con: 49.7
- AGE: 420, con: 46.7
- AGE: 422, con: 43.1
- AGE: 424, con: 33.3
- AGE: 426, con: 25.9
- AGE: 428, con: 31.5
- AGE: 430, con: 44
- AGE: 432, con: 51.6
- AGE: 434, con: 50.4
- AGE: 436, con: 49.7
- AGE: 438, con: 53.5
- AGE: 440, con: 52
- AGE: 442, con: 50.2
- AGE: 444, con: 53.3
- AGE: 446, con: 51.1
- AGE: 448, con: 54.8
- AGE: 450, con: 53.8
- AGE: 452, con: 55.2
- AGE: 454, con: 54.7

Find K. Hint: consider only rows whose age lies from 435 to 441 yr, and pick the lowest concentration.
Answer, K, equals 49.7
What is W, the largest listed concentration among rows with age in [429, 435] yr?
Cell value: 51.6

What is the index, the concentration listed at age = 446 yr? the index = 51.1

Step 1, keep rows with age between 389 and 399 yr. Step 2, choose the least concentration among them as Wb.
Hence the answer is 52.2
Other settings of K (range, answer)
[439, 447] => 50.2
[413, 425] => 33.3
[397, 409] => 43.8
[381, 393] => 49.8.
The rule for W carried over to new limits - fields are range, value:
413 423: 50.6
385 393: 55.2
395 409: 55.9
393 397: 55.7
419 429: 46.7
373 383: 54.5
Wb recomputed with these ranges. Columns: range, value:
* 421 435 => 25.9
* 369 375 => 50.9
